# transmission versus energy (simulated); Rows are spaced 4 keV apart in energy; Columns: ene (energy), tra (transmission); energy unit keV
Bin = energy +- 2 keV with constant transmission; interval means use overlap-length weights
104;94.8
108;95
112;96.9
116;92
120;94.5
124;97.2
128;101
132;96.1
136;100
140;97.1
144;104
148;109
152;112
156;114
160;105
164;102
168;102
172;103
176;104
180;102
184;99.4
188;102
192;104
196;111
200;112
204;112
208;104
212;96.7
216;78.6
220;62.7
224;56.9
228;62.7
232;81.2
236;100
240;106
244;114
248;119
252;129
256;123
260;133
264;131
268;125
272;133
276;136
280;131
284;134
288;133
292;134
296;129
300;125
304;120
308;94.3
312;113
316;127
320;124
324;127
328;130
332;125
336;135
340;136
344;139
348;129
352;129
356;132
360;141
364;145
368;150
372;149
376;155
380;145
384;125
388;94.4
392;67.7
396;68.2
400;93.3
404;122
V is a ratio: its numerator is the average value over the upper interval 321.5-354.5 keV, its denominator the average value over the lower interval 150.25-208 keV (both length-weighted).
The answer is 1.2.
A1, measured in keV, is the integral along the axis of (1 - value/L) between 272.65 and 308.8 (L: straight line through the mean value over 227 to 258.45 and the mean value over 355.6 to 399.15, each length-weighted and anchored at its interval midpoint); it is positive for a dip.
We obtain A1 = -4.9 keV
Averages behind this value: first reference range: 106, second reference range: 124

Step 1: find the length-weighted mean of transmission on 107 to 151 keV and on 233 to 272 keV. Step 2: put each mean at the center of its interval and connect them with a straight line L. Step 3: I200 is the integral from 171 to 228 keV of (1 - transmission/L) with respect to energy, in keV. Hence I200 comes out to 7.9 keV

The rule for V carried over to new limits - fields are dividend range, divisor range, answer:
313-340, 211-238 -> 1.68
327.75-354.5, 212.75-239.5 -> 1.72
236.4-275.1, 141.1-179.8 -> 1.16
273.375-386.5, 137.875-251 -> 1.32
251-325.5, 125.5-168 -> 1.22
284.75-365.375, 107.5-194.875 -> 1.26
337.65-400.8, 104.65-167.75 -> 1.24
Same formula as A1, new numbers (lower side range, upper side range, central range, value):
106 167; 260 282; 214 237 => 9.2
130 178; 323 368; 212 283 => 7.2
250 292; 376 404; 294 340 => -1.0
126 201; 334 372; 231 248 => 2.0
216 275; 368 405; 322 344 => -4.0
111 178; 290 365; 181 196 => 0.7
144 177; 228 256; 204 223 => 3.5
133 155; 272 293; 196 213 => 1.4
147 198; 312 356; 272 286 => -1.4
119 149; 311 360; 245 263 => -1.2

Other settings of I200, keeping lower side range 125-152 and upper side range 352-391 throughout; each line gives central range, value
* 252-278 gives -2.20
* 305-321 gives 1.58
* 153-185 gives 0.55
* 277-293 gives -1.35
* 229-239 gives 2.27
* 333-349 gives -0.45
